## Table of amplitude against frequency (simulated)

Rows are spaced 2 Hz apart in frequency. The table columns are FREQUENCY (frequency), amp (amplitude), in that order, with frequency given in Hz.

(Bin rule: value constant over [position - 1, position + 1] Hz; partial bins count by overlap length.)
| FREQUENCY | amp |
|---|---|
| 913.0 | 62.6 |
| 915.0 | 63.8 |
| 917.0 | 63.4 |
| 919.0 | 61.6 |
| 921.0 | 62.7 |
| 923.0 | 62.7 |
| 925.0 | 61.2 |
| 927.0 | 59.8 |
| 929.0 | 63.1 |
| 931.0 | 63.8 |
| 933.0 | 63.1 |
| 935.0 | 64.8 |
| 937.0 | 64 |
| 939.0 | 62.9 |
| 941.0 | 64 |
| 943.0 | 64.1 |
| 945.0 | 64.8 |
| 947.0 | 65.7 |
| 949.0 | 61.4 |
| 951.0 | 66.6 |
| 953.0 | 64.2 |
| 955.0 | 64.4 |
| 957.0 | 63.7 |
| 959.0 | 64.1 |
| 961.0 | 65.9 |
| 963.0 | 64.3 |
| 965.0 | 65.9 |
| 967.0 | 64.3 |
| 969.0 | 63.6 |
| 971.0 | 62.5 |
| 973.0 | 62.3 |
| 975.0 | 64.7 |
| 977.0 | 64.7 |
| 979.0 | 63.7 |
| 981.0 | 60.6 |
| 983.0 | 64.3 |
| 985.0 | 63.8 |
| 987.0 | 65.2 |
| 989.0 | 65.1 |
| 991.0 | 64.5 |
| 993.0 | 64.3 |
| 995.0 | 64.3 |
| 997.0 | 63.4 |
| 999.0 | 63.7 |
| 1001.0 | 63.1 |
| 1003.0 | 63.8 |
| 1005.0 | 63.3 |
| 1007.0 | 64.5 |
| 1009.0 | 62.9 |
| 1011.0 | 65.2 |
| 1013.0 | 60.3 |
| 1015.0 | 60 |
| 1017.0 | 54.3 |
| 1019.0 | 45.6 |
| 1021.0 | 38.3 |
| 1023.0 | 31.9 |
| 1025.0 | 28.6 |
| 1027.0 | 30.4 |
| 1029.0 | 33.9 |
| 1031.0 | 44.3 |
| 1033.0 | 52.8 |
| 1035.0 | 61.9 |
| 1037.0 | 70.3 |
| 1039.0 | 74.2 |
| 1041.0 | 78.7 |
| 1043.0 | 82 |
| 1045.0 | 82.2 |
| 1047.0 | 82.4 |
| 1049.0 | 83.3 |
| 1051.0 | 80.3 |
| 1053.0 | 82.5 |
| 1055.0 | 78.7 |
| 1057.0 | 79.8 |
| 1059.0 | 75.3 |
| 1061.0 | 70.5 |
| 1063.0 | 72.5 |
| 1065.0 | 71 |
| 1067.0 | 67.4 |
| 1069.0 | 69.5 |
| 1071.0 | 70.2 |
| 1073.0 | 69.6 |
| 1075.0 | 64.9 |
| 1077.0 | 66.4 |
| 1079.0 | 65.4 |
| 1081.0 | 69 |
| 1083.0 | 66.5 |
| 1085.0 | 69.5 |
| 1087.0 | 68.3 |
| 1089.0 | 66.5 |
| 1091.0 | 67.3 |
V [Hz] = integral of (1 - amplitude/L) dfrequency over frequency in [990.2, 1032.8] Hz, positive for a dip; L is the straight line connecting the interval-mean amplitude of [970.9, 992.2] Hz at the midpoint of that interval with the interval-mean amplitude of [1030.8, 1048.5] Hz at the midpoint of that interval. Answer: 8.6 Hz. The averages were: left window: 63.8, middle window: 53.8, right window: 71.4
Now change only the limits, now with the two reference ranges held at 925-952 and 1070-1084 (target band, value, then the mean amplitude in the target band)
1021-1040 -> 5.5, 47.1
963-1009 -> 0.7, 63.9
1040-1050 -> -2.3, 81.7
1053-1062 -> -1.3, 76.8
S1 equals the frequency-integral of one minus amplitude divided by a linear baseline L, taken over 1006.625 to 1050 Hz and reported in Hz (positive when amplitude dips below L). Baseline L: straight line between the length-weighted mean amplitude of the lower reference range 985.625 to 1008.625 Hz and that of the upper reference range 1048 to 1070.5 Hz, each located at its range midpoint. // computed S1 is 7.16 Hz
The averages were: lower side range 64.1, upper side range 75.4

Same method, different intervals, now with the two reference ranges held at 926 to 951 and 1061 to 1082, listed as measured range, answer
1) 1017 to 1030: 5.9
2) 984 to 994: 0.1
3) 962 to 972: 0.1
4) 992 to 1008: 0.5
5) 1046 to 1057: -2.2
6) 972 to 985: 0.3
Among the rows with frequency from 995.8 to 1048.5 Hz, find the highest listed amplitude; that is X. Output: 82.4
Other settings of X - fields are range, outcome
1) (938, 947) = 65.7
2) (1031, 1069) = 83.3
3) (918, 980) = 66.6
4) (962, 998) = 65.9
